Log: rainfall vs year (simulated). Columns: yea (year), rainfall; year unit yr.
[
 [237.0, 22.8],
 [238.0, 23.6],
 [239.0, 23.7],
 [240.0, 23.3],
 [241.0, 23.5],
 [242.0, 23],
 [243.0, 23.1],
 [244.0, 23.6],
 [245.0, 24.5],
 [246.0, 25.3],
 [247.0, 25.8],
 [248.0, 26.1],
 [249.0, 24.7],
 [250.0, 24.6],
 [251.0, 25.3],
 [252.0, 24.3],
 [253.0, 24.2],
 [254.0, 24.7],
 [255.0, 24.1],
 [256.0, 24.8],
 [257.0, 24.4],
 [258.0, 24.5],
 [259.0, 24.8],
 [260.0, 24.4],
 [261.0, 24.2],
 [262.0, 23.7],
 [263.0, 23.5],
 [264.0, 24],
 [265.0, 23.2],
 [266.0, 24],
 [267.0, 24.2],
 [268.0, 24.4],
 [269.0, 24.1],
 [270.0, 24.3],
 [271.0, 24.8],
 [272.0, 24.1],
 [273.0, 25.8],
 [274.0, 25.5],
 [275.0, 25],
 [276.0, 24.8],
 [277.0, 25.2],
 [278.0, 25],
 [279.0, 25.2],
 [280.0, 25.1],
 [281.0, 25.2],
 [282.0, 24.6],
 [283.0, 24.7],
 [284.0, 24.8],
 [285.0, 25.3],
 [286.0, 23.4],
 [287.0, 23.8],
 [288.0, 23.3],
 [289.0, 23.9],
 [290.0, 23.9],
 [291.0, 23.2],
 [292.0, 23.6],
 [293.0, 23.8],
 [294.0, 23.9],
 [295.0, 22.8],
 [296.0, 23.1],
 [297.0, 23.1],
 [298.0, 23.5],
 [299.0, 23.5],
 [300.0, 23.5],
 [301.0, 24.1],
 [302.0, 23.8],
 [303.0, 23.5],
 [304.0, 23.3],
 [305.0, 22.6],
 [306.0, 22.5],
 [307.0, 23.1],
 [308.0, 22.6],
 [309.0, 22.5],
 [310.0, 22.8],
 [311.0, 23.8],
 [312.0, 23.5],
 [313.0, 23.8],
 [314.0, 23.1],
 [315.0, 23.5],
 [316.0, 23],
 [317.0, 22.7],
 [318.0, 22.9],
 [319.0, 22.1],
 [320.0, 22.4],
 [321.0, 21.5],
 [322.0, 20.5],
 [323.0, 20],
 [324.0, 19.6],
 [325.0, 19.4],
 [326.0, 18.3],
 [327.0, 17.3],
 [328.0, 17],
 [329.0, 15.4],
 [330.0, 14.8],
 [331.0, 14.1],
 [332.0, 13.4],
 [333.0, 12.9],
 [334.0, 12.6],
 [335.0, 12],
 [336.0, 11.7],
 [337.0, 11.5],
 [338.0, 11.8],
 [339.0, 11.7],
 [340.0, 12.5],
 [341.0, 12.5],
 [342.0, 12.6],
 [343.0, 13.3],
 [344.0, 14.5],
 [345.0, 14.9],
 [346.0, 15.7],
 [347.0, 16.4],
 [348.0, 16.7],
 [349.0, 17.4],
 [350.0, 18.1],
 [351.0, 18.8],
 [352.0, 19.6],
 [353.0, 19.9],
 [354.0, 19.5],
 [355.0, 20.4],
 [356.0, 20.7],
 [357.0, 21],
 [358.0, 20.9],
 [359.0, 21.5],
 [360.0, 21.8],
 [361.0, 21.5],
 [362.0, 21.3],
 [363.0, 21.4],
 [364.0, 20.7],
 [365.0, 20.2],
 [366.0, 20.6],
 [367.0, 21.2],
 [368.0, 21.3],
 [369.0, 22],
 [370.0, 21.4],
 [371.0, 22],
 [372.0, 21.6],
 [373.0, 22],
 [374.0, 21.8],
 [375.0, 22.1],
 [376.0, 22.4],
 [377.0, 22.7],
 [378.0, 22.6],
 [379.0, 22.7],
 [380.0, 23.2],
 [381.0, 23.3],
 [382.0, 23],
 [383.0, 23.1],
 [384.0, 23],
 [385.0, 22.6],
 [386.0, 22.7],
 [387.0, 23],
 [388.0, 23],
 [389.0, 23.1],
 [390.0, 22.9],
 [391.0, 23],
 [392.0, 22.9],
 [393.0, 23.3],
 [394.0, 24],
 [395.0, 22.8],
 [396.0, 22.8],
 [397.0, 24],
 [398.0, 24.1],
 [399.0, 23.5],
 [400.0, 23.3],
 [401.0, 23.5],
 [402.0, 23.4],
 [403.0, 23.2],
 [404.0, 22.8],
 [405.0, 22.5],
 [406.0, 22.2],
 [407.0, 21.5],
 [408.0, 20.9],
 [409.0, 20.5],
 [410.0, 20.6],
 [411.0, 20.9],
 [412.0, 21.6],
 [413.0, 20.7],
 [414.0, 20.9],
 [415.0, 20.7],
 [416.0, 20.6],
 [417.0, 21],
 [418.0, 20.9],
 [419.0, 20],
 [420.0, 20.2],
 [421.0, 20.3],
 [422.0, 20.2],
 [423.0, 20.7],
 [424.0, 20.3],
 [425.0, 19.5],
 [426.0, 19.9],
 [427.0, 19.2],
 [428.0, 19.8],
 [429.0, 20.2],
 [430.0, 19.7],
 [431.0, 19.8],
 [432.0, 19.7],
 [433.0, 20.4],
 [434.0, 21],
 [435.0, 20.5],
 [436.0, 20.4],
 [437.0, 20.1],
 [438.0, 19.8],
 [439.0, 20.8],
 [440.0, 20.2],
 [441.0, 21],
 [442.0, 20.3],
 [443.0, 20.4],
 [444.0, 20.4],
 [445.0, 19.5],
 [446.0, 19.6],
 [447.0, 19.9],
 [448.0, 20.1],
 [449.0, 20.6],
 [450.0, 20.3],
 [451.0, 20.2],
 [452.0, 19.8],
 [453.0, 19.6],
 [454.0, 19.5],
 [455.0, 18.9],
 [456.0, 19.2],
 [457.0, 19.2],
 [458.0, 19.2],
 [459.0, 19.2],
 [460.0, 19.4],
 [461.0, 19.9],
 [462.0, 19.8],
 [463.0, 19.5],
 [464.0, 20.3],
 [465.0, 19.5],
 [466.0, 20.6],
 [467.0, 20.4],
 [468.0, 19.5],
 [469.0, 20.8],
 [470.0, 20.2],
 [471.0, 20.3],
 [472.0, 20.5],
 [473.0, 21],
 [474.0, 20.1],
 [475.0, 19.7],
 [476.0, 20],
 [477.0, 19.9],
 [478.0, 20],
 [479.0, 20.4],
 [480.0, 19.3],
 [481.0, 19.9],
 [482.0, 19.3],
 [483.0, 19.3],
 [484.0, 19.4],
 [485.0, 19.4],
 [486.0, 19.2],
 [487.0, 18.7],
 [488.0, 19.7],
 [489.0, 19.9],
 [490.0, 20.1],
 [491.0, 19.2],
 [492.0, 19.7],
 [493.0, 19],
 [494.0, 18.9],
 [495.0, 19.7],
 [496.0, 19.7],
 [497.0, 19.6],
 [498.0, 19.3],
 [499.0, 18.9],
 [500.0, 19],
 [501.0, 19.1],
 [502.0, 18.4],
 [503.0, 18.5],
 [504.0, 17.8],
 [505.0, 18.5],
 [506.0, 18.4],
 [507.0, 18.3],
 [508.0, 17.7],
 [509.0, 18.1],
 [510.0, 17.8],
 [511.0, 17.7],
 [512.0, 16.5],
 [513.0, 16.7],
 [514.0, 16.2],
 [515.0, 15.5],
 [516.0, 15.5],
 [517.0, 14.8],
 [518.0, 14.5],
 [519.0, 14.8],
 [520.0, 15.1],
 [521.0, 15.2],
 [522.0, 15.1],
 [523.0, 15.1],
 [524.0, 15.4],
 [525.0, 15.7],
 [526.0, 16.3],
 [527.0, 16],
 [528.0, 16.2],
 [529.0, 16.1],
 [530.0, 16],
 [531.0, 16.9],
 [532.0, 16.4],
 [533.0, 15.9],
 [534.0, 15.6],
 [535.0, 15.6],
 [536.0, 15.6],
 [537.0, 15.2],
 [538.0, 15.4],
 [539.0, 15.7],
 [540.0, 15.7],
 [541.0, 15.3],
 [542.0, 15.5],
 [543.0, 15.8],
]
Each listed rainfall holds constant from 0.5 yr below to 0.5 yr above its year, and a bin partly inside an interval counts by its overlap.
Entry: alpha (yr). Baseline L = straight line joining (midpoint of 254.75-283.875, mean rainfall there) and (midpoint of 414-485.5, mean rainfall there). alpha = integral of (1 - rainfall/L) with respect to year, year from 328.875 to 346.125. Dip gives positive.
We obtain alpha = 7.3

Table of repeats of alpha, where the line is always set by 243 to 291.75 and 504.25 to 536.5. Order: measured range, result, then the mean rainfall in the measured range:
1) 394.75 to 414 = -2.2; 22.3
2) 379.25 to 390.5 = -1.3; 23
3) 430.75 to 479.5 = -4.4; 20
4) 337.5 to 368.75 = 5.1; 18.1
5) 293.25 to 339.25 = 5.8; 20.1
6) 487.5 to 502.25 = -2.0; 19.4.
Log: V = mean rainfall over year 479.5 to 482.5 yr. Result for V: 19.5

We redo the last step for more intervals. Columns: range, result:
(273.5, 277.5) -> 25.1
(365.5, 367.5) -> 20.9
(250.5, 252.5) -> 24.8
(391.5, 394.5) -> 23.4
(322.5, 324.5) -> 19.8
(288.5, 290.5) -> 23.9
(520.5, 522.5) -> 15.1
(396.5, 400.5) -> 23.7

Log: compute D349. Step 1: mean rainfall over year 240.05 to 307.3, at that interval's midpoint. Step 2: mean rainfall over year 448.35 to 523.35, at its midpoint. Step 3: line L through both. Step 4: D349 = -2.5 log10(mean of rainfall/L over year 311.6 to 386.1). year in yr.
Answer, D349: 0.16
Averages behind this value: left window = 24.2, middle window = 19.2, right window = 18.8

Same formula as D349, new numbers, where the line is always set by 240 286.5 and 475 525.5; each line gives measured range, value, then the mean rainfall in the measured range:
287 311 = 0.01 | 23.3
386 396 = -0.10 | 23.1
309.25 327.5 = 0.06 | 21.7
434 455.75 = -0.03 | 20.1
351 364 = 0.06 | 20.7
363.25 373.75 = 0.02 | 21.3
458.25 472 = -0.05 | 20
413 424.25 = -0.01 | 20.5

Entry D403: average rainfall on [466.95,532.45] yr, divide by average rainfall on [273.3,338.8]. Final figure 0.85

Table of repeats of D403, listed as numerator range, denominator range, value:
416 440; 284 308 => 0.86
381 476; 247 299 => 0.86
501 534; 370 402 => 0.72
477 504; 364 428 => 0.88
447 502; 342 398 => 0.94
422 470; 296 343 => 1.04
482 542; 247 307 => 0.71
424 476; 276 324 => 0.85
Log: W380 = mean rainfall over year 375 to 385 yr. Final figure 22.8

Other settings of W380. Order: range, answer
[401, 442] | 20.7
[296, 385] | 19.9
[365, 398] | 22.6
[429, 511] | 19.6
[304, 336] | 19.8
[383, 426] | 22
